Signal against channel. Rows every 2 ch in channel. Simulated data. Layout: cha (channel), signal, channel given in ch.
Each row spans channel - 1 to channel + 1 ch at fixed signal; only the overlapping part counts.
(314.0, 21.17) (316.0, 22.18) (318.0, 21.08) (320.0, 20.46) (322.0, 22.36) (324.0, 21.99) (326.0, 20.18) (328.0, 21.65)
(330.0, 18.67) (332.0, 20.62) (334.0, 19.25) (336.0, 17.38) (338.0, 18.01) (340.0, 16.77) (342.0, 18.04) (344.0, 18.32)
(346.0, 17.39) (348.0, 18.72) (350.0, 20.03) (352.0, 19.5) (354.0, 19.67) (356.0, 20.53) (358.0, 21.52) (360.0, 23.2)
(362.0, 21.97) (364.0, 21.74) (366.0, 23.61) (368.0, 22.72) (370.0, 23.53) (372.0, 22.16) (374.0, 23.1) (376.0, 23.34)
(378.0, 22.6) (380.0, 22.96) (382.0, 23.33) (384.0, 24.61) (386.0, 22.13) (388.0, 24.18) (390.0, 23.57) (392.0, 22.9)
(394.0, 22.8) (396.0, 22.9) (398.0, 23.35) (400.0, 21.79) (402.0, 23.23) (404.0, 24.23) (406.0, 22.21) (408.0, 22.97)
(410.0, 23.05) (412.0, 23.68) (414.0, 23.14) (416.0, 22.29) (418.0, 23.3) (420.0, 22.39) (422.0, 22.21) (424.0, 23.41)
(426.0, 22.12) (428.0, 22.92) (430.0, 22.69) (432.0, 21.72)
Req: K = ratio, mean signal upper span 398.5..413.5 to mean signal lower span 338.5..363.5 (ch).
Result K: 1.2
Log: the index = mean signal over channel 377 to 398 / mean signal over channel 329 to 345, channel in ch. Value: 1.3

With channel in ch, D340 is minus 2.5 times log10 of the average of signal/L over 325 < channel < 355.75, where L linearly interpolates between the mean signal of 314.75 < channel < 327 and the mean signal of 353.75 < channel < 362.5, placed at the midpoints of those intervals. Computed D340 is 0.13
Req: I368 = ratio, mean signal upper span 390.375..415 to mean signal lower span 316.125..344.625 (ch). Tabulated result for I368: 1.17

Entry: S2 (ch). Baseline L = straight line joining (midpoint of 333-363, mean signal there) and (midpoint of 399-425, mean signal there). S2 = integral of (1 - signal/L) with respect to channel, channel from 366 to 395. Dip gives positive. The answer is -2.7 ch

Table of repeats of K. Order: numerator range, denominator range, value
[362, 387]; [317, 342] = 1.16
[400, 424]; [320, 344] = 1.17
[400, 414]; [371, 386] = 1.00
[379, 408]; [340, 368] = 1.14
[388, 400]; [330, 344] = 1.26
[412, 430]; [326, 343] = 1.21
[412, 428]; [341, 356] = 1.20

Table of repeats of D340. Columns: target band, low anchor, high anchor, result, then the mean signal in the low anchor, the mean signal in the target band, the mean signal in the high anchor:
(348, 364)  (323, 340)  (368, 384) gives 0.035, 19.5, 20.8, 23.1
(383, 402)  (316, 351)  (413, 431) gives -0.072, 19.5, 23.1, 22.7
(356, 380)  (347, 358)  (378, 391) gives -0.051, 19.9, 22.6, 23.4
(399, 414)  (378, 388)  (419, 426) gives -0.008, 23.3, 23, 22.6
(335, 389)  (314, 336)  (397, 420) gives 0.030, 20.7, 21.2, 23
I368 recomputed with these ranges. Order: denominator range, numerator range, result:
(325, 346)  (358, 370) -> 1.20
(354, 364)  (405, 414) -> 1.07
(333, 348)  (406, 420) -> 1.28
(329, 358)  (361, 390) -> 1.22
